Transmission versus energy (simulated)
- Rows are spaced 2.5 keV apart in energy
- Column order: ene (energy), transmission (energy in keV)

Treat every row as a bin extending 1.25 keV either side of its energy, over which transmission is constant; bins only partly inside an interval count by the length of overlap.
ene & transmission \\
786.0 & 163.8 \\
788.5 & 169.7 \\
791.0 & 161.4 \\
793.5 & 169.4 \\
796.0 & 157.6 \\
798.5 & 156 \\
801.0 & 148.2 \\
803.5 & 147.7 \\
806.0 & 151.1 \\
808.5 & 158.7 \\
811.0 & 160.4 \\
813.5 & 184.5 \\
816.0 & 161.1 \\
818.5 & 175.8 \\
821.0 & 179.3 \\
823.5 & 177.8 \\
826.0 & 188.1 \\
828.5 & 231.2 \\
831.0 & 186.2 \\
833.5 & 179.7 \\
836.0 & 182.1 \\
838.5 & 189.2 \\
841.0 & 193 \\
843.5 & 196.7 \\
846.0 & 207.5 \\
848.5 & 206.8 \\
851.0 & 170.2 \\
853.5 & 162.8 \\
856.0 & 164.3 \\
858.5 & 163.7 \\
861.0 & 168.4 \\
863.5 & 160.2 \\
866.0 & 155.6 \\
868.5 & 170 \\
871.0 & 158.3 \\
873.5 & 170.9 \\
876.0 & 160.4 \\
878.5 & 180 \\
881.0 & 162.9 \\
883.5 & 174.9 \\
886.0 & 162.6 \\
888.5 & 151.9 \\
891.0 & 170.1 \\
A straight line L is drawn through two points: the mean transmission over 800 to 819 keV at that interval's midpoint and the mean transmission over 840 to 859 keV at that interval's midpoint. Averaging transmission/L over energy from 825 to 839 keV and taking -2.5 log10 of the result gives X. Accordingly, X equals -0.12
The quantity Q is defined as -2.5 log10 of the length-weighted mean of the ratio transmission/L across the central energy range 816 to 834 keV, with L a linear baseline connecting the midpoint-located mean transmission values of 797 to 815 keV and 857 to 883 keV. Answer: -0.166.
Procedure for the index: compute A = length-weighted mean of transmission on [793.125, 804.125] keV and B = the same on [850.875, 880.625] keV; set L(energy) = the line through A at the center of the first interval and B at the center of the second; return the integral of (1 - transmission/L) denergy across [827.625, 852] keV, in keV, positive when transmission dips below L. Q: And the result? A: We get -4.94 keV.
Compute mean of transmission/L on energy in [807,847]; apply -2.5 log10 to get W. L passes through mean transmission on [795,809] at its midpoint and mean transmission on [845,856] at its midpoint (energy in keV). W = -0.09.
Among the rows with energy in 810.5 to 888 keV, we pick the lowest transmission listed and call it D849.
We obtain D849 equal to 155.6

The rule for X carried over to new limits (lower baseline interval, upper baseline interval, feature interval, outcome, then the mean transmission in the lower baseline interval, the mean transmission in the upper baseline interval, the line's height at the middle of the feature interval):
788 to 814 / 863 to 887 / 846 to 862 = -0.074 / 159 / 166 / 164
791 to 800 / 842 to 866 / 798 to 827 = -0.002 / 161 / 177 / 165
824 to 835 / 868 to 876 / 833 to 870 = 0.010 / 195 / 165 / 179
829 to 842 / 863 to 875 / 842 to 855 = -0.057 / 189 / 163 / 179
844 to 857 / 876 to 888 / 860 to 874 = 0.076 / 183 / 168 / 175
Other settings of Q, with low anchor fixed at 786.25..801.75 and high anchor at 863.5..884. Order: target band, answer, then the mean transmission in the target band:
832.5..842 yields -0.139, 186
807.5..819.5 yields -0.039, 168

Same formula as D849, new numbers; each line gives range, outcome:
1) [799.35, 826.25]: 147.7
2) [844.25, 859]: 162.8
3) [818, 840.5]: 175.8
